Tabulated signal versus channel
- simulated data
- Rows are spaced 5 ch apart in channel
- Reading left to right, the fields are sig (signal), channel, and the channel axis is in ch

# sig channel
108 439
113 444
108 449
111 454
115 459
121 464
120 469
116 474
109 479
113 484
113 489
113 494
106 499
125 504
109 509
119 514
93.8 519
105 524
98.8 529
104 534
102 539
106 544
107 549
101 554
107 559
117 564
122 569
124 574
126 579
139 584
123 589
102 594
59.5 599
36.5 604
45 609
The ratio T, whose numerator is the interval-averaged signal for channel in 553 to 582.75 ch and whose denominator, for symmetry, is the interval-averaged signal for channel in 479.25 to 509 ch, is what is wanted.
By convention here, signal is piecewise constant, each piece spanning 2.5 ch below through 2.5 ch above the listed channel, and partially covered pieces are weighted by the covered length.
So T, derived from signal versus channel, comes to 1.0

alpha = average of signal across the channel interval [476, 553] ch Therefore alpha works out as 108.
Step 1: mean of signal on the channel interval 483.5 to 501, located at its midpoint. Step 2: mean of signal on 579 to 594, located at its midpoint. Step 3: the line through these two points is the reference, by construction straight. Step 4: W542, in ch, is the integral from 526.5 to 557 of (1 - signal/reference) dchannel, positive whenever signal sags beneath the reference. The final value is 3.97 ch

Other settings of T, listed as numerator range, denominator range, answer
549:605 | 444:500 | 0.94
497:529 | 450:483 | 0.95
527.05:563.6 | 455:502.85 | 0.92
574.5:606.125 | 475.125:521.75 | 0.90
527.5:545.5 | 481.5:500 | 0.92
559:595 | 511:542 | 1.17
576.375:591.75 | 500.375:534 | 1.19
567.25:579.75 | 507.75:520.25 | 1.14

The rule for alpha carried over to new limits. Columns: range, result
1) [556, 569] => 114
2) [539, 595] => 116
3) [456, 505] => 115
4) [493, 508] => 114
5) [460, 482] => 116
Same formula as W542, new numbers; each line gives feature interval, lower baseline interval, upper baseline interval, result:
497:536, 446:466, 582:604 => -0.5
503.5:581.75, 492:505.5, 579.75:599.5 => 2.1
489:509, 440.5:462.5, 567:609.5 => -1.1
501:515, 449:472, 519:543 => -1.4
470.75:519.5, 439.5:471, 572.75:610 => -1.8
